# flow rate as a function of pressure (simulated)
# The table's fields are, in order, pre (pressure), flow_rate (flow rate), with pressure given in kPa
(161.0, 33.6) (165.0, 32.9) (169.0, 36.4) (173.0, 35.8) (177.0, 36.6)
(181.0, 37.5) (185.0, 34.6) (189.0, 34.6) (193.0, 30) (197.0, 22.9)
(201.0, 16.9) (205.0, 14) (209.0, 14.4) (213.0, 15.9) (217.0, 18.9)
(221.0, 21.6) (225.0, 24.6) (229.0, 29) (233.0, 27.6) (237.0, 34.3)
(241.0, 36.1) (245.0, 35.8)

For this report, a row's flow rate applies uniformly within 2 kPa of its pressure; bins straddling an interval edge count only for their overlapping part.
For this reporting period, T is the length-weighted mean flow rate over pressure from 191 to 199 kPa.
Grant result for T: 26.4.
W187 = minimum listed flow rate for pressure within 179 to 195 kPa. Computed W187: 30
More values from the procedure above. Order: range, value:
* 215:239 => 18.9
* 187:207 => 14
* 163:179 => 32.9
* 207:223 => 14.4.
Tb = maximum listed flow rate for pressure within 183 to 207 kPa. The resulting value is 34.6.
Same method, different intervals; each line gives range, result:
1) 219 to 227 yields 24.6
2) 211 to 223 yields 21.6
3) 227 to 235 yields 29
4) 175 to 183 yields 37.5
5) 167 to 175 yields 36.4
